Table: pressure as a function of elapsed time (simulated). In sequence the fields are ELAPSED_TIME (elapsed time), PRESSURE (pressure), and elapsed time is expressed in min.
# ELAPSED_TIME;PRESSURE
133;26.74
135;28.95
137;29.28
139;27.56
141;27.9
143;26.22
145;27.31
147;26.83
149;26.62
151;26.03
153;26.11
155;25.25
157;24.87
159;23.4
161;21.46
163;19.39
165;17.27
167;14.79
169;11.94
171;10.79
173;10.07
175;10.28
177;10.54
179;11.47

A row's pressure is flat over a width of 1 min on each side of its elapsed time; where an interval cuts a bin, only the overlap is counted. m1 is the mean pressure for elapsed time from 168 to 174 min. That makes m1 10.9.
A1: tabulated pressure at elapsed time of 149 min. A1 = 26.62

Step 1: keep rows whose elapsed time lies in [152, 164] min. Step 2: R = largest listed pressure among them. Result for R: 26.11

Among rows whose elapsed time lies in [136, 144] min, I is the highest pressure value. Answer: 29.28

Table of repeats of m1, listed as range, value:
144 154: 26.6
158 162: 22.4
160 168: 18.2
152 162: 24.2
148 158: 25.8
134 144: 28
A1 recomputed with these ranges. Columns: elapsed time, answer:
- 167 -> 14.79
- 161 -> 21.46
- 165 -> 17.27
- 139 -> 27.56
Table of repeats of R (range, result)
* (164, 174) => 17.27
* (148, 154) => 26.62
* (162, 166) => 19.39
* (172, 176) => 10.28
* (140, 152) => 27.9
